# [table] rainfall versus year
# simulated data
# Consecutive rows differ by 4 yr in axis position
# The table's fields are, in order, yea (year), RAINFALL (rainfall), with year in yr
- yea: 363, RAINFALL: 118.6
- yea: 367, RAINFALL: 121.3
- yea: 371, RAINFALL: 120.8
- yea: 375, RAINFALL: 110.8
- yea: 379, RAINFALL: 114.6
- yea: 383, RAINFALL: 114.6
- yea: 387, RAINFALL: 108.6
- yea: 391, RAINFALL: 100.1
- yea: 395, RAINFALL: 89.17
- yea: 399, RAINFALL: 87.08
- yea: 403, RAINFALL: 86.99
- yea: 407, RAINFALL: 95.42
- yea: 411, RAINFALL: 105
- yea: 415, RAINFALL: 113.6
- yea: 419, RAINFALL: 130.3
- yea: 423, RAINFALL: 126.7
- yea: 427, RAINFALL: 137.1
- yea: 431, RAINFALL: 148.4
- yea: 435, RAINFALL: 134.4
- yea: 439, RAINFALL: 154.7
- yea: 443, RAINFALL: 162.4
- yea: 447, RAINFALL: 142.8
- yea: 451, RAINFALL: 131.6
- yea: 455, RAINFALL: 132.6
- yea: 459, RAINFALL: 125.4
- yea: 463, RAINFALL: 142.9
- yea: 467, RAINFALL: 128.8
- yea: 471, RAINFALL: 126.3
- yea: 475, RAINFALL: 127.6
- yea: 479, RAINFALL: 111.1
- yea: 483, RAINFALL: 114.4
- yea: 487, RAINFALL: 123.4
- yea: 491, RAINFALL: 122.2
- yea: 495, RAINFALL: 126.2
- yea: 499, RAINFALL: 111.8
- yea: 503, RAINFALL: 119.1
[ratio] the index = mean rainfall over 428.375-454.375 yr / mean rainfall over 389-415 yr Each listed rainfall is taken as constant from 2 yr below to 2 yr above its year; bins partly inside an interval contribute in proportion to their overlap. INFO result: 1.5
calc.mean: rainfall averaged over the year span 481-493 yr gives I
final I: 120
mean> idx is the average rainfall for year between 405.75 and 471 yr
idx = 132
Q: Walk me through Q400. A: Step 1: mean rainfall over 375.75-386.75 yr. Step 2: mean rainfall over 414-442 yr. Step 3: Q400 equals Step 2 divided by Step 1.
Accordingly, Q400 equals 1.21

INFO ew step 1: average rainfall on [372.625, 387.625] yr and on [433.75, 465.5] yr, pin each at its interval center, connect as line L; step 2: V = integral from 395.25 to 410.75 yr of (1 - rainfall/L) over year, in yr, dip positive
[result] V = 3.9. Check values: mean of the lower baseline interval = 113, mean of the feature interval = 91.5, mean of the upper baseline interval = 141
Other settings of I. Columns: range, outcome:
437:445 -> 159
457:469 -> 132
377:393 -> 109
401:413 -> 95.8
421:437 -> 137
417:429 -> 131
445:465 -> 135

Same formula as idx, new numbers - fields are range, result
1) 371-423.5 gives 106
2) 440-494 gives 130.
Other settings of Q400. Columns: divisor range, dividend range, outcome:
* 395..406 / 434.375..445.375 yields 1.73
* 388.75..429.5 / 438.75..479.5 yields 1.26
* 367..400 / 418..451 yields 1.32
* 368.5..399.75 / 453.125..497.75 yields 1.17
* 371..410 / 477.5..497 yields 1.17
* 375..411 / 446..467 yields 1.33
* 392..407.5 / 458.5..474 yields 1.46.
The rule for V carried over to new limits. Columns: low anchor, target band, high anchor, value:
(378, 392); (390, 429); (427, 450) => 6.1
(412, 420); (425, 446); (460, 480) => -4.3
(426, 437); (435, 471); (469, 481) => -2.2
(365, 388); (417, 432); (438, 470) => -0.5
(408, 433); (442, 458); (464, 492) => -2.1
